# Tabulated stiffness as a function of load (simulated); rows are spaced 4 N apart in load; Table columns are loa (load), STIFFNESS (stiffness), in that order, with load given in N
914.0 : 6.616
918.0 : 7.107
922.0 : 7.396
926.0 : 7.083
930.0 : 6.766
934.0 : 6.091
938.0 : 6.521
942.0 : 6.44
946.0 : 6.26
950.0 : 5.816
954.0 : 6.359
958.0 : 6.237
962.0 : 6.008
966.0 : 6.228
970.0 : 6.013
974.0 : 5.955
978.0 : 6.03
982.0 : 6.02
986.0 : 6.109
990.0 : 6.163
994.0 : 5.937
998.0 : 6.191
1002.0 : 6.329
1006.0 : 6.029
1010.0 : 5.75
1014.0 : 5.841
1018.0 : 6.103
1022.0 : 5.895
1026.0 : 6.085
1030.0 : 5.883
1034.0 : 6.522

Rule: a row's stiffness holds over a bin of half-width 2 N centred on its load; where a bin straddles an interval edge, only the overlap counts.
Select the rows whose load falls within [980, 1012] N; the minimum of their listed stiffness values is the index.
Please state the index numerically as 5.75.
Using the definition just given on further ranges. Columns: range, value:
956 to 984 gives 5.955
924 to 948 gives 6.091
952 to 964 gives 6.008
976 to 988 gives 6.02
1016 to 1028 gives 5.895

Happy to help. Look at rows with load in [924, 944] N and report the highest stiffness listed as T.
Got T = 7.083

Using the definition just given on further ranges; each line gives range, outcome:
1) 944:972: 6.359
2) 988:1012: 6.329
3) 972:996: 6.163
